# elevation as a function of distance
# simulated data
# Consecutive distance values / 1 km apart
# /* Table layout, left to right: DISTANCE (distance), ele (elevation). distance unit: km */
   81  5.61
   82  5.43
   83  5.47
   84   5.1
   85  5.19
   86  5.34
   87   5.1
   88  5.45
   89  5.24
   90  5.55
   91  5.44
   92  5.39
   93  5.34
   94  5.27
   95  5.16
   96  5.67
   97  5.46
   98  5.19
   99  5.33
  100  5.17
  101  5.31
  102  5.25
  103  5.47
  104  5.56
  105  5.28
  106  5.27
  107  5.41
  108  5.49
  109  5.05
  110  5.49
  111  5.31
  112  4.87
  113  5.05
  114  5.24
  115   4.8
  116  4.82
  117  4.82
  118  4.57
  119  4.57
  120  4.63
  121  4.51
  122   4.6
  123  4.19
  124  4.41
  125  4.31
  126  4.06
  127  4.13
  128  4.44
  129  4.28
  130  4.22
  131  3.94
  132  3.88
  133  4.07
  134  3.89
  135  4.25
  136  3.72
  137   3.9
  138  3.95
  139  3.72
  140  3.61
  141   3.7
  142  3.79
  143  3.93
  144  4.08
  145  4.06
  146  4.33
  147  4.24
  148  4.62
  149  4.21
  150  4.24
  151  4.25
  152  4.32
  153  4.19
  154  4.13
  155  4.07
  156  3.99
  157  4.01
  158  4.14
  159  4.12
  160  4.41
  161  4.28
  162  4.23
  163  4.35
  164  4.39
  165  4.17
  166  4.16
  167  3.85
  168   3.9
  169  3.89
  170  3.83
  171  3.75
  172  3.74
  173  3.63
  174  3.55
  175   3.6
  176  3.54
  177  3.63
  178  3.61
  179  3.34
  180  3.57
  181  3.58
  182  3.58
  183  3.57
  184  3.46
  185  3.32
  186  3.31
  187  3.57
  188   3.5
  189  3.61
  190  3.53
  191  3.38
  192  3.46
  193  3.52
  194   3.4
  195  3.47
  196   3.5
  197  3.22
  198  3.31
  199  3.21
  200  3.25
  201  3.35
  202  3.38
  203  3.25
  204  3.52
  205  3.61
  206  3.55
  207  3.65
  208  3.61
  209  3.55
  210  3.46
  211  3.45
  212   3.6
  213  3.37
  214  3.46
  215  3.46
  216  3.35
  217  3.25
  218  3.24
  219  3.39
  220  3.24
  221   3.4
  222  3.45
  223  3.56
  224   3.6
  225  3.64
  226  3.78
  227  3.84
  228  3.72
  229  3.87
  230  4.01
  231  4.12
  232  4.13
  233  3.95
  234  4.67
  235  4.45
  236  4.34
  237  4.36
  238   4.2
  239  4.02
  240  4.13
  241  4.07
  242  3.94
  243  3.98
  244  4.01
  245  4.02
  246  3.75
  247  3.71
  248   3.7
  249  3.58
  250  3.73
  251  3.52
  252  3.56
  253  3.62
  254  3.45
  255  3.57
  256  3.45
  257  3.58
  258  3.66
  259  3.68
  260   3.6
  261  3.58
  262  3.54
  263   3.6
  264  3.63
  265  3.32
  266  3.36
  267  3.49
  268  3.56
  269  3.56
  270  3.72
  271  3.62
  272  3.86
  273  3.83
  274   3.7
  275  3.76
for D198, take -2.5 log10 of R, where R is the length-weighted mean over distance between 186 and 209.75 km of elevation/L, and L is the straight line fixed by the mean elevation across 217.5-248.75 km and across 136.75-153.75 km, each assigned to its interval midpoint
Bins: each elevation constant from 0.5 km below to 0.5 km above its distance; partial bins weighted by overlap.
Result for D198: 0.15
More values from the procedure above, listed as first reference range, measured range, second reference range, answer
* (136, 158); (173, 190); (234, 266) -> 0.13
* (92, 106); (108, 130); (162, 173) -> 0.06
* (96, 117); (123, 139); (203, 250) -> 0.21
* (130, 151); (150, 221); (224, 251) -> 0.10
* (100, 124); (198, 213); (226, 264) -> 0.21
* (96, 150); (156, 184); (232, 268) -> 0.11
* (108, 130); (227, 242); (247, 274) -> -0.09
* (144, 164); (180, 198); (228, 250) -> 0.19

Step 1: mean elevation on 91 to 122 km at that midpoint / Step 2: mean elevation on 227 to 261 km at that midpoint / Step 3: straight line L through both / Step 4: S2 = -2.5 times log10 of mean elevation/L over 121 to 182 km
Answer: 0.18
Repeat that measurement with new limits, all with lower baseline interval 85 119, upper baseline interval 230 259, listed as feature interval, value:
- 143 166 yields 0.13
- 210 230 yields 0.17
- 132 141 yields 0.26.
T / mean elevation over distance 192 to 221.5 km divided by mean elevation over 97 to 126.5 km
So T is 0.7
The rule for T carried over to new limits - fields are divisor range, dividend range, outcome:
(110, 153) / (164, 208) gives 0.83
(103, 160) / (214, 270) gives 0.84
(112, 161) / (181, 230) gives 0.82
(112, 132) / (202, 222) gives 0.77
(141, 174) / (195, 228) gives 0.85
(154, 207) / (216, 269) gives 1.02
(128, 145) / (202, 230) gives 0.89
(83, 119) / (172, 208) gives 0.66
